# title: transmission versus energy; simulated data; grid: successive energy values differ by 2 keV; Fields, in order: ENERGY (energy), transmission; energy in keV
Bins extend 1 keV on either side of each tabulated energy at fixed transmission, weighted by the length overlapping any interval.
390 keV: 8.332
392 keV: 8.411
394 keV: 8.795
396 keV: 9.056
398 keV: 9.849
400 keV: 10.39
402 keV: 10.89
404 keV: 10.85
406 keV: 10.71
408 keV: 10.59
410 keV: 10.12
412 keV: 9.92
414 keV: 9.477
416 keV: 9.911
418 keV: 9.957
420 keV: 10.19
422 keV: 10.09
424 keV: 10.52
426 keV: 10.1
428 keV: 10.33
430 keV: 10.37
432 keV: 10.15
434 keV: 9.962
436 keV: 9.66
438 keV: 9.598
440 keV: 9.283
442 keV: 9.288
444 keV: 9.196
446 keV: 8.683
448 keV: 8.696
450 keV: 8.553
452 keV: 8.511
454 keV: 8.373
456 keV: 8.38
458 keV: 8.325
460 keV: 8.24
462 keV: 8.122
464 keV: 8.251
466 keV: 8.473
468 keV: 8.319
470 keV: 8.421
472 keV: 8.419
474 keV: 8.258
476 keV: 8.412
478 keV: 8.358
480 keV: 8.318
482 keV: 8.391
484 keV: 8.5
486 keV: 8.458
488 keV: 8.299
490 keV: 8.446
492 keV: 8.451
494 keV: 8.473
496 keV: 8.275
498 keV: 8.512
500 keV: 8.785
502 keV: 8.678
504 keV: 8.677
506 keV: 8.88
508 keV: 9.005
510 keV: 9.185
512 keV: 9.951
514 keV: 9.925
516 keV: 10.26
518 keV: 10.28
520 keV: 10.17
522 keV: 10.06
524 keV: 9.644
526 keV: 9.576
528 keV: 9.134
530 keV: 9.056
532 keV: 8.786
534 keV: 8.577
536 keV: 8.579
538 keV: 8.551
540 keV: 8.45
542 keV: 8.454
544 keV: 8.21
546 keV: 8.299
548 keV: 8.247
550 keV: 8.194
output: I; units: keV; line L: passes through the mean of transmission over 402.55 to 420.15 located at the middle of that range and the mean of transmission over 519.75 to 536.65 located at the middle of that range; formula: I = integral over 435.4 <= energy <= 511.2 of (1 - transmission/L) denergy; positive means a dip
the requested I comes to 8.6 keV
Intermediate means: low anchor 10.2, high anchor 9.26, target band 8.61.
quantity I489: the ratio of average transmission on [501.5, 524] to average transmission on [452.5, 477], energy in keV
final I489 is 1.1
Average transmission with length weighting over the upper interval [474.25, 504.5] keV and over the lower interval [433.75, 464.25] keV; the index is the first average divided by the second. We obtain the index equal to 1.0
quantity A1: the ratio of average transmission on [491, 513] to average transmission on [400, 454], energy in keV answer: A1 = 0.90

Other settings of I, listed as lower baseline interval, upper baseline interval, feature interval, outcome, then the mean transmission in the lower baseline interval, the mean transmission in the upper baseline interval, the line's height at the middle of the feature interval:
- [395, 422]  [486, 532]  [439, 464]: 2.8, 10.1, 9.15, 9.72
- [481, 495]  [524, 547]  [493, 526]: -2.8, 8.43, 8.74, 8.57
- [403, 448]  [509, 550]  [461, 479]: 2.4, 9.92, 9.15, 9.59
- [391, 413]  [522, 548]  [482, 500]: 1.5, 9.96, 8.81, 9.19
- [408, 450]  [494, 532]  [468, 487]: 2.2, 9.77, 9.3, 9.5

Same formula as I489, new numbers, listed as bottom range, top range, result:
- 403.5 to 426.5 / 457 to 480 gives 0.82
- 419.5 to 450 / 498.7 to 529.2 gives 0.98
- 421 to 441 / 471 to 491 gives 0.84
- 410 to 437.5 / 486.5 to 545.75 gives 0.90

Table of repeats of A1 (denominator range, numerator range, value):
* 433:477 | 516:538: 1.08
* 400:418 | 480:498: 0.82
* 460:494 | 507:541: 1.12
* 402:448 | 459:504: 0.85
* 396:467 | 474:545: 0.93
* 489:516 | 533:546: 0.95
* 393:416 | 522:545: 0.88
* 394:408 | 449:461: 0.82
